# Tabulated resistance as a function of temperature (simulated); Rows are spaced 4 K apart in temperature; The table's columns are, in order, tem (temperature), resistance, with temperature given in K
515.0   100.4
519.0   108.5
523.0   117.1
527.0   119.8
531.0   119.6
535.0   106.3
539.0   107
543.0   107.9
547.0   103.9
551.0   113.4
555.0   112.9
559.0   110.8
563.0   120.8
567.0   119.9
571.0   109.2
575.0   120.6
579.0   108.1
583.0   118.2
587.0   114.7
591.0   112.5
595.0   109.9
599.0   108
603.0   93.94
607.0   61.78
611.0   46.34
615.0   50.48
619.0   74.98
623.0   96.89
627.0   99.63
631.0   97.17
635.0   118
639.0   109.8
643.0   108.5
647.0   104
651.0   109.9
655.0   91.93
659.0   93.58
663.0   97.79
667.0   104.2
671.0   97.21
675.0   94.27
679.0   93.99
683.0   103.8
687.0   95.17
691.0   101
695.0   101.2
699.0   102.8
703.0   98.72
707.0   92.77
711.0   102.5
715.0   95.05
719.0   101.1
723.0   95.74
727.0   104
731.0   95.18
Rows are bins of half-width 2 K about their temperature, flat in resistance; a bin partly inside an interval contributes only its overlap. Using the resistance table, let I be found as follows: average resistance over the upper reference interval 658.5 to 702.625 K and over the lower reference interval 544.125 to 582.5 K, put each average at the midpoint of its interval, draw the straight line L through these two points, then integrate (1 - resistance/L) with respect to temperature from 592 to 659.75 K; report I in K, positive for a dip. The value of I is 8.0 K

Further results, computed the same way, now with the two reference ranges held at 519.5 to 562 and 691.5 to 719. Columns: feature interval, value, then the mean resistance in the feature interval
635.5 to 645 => -0.6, 111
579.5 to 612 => 3.0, 97.8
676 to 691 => 0.4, 97.9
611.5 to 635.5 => 4.6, 85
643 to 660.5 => 0.4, 101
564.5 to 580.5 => -0.8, 115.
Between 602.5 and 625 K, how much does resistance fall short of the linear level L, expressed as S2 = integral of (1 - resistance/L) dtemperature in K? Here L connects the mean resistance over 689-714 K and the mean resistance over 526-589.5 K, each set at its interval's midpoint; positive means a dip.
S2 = 8.1 K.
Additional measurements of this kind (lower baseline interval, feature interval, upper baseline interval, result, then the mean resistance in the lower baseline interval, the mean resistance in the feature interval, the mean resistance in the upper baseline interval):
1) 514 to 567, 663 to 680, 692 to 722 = 0.70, 112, 97.7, 99.1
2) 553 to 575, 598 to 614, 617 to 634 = 4.29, 115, 73.9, 93.7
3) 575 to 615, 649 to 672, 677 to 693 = -0.33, 95.9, 99.2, 98.5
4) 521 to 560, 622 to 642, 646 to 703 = -0.32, 112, 105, 99.2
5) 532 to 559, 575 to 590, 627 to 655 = -0.91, 109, 115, 106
